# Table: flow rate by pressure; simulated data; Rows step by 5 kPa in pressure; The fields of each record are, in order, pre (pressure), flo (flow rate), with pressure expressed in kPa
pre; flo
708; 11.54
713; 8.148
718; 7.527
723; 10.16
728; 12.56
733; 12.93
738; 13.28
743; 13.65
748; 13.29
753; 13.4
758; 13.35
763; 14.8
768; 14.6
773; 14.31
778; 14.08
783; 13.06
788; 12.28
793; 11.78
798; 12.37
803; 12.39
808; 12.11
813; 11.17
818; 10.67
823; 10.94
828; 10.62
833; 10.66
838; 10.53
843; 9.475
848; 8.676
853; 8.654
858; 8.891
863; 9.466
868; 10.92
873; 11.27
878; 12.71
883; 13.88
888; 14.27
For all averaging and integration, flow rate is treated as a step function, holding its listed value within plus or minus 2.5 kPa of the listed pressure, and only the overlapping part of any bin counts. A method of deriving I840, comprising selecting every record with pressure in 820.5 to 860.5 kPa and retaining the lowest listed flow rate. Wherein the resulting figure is 8.654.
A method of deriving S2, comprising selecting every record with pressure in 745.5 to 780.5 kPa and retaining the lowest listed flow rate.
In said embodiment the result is 13.29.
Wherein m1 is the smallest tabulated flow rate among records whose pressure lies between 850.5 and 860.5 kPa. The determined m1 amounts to 8.654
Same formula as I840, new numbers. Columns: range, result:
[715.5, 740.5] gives 7.527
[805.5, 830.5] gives 10.62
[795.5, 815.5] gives 11.17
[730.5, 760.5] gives 12.93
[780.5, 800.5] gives 11.78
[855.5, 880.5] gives 8.891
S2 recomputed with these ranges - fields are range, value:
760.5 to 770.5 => 14.6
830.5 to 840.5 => 10.53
